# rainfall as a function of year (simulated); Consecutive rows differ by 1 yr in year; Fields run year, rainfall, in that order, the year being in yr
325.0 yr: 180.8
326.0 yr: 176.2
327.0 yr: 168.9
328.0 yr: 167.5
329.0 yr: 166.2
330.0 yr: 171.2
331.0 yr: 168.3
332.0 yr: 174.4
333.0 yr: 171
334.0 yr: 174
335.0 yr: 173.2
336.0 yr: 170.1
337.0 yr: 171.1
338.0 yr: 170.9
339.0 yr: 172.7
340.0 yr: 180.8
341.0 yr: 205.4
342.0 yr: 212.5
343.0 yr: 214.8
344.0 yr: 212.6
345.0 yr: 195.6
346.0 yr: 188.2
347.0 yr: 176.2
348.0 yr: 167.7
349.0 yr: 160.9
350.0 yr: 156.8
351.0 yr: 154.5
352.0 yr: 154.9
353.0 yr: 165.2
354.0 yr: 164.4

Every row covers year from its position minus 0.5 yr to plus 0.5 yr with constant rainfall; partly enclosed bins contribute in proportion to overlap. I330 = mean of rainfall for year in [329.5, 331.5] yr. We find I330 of 170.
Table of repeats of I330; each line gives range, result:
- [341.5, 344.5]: 213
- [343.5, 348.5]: 188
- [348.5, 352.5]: 157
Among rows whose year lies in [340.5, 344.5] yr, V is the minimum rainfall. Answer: 205.4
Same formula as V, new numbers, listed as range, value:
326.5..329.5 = 166.2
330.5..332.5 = 168.3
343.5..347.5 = 176.2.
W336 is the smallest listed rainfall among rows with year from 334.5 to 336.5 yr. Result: 170.1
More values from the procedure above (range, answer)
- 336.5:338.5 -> 170.9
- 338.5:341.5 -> 172.7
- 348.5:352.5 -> 154.5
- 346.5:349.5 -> 160.9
